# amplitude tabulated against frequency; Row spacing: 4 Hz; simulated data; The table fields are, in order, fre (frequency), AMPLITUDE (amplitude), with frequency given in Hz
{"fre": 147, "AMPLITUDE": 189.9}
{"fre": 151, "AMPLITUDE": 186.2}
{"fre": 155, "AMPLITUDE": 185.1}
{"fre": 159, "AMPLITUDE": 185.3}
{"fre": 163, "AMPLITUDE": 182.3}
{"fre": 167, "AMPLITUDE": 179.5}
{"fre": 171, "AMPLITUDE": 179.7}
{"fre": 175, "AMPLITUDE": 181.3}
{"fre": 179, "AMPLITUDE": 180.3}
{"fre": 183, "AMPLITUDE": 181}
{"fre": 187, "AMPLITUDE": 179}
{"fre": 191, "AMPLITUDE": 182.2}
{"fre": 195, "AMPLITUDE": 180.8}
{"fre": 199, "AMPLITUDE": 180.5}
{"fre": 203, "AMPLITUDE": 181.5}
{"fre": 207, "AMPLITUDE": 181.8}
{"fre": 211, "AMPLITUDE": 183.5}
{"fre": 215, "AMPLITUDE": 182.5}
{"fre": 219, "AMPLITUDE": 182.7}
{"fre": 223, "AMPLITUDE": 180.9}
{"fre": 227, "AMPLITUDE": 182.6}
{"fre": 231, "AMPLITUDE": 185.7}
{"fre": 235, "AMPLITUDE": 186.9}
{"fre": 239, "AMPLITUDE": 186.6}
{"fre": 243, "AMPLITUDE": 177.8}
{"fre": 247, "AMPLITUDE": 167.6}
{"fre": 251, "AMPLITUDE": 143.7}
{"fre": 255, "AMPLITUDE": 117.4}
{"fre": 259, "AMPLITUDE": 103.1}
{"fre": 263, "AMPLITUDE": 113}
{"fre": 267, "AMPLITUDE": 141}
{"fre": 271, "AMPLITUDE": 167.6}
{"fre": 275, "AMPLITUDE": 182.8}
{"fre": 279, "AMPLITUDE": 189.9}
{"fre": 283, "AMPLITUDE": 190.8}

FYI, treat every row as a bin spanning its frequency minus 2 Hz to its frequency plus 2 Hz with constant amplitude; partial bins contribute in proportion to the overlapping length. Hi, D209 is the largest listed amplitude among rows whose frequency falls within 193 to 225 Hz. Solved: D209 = 183.5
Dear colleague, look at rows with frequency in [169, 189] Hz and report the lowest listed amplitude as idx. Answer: 179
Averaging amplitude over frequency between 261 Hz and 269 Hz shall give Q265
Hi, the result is 127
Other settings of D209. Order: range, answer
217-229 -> 182.7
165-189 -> 181.3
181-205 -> 182.2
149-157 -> 186.2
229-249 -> 186.9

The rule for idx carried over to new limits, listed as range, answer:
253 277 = 103.1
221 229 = 180.9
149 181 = 179.5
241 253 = 143.7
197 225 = 180.5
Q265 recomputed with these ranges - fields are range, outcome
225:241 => 185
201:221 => 182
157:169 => 182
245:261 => 133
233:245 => 184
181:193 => 181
